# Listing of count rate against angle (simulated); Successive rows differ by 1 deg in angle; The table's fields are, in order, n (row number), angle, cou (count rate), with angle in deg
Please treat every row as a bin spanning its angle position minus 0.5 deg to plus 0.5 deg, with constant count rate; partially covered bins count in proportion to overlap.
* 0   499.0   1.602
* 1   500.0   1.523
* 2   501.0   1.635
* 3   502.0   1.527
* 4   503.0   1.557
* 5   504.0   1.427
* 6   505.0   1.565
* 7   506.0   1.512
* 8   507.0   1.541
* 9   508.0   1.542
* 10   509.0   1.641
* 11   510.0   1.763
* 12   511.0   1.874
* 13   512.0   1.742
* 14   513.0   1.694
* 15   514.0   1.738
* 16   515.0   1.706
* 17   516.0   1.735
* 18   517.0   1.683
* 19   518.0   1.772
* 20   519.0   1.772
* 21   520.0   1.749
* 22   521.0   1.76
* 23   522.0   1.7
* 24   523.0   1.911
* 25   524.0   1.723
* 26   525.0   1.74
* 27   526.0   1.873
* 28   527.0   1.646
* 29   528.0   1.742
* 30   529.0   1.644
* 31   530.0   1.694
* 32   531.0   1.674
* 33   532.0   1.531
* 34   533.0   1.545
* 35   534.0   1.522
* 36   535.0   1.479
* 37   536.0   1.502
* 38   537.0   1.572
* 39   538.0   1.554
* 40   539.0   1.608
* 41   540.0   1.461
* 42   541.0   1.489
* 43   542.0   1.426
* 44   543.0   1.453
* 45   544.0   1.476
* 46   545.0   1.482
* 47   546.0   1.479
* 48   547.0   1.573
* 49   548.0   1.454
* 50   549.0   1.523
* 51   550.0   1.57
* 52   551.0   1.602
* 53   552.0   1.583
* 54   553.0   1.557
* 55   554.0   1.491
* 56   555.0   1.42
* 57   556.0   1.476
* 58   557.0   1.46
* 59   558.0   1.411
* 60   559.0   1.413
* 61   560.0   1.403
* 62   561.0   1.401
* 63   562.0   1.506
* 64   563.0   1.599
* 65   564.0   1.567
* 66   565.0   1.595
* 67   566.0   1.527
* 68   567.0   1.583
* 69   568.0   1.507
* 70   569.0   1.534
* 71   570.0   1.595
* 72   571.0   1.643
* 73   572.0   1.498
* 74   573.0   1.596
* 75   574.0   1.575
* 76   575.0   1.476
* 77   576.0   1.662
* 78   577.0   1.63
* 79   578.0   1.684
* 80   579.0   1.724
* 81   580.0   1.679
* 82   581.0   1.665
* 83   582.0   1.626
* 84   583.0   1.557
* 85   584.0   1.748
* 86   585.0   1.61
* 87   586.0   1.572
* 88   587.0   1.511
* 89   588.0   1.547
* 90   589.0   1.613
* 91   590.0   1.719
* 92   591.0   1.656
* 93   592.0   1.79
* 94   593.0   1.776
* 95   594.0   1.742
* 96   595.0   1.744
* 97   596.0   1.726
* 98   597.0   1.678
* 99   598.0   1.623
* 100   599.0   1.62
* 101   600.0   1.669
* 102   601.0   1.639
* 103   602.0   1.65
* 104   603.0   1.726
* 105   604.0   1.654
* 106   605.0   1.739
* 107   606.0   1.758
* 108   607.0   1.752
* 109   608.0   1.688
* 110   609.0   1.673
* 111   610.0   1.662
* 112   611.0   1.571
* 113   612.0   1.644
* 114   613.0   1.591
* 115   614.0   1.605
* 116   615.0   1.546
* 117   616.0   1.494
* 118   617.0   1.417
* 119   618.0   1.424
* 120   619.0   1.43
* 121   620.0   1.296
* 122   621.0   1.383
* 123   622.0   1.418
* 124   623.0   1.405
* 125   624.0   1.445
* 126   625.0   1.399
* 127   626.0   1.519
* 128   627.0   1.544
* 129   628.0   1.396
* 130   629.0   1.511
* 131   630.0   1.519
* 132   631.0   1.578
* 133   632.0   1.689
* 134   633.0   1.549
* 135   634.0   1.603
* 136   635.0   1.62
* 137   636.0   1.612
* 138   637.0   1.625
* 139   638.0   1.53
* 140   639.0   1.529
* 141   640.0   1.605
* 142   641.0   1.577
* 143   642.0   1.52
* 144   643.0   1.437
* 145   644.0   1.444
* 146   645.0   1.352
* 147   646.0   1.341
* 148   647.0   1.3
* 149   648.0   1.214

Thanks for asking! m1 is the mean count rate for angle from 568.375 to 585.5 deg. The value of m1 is 1.62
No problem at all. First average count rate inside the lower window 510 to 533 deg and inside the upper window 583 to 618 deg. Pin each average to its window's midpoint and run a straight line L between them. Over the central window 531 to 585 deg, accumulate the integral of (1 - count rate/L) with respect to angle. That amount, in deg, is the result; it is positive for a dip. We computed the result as 4.7 deg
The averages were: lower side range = 1.73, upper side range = 1.65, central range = 1.54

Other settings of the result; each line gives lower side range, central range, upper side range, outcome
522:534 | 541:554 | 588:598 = 1.4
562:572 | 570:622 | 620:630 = -4.0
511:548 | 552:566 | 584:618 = 1.3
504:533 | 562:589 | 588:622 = 0.9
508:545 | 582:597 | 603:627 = -0.8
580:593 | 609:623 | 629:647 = 0.7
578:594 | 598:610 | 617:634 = -0.9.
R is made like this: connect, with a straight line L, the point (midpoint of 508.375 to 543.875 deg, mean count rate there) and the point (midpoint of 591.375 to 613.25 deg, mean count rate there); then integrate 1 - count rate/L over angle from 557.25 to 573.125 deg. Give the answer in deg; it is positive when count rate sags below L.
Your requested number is 1.4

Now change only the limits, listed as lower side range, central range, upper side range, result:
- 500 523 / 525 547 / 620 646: 0.9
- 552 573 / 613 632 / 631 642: 1.2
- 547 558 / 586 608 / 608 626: -2.6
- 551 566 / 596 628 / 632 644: -0.6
